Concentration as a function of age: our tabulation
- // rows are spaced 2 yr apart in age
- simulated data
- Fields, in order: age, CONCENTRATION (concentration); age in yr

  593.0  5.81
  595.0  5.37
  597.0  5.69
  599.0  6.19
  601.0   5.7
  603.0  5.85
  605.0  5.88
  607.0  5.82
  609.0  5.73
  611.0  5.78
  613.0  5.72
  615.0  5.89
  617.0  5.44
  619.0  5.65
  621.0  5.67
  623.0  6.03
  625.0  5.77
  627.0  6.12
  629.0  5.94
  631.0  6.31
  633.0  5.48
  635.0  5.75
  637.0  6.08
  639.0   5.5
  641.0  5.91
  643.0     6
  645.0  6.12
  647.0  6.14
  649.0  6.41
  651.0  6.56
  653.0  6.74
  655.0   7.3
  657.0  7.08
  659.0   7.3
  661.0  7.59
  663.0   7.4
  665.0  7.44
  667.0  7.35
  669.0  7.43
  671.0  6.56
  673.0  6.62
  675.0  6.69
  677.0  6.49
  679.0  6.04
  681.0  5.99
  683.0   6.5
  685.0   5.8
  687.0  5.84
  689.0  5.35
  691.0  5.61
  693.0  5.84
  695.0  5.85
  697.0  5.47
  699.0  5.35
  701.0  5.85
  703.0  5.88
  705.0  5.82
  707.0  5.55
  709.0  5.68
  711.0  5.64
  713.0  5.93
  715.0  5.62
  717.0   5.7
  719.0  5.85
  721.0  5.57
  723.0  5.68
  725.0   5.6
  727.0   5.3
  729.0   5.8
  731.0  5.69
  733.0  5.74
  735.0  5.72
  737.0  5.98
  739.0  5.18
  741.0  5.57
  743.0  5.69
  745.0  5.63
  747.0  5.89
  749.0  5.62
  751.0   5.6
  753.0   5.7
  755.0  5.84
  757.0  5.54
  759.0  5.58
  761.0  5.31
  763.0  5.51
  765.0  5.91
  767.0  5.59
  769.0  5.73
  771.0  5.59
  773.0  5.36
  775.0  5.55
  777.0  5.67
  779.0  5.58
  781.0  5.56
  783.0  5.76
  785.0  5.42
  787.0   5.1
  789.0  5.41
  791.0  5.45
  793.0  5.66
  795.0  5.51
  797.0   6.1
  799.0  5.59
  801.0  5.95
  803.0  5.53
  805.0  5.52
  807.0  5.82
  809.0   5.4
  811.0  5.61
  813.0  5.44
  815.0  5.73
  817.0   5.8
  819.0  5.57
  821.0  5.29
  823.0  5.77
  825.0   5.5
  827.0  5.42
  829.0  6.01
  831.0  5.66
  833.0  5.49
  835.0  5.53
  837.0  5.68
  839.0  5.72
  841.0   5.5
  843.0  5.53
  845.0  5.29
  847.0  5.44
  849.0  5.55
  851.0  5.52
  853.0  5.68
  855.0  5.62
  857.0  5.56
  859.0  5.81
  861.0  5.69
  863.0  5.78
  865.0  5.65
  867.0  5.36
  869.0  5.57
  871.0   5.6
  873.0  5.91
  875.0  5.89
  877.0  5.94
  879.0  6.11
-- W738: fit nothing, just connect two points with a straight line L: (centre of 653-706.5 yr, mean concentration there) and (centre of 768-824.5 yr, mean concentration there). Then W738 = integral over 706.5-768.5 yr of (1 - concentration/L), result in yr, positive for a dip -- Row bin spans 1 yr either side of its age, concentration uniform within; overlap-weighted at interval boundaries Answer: 3.5 yr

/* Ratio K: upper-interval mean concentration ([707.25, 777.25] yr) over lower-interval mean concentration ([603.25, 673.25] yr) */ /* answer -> 0.90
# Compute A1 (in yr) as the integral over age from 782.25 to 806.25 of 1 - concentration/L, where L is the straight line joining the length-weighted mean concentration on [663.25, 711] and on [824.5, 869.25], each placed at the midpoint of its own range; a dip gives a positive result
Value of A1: 0.8 yr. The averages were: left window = 6.14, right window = 5.59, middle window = 5.58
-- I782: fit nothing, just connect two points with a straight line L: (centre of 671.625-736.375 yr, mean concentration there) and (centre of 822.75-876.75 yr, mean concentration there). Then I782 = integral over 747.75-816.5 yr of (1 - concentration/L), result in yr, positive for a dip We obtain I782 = 1.4 yr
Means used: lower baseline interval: 5.82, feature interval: 5.6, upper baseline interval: 5.62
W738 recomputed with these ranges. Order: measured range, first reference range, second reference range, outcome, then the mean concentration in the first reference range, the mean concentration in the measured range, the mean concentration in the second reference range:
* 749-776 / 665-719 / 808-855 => 0.94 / 6.04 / 5.6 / 5.57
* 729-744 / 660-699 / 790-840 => 1.00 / 6.39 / 5.66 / 5.63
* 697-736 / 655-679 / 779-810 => 4.83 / 7.05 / 5.68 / 5.59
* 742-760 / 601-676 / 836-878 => 0.83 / 6.29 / 5.68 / 5.63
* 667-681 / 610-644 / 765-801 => -2.16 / 5.83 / 6.64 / 5.59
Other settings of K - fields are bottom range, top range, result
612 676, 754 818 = 0.88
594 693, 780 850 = 0.90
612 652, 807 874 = 0.95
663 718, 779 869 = 0.92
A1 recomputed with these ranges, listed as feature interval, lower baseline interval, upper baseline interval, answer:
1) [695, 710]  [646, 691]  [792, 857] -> 1.7 yr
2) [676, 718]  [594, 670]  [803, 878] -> 1.6 yr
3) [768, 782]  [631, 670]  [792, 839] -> 0.7 yr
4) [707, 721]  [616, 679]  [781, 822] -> 0.8 yr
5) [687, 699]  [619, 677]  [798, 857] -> 1.2 yr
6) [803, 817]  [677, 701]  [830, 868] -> 0.1 yr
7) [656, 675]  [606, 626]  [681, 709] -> -4.7 yr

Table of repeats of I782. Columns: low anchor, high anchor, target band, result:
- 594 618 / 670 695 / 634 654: -0.7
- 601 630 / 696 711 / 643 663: -3.7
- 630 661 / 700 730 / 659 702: -2.3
